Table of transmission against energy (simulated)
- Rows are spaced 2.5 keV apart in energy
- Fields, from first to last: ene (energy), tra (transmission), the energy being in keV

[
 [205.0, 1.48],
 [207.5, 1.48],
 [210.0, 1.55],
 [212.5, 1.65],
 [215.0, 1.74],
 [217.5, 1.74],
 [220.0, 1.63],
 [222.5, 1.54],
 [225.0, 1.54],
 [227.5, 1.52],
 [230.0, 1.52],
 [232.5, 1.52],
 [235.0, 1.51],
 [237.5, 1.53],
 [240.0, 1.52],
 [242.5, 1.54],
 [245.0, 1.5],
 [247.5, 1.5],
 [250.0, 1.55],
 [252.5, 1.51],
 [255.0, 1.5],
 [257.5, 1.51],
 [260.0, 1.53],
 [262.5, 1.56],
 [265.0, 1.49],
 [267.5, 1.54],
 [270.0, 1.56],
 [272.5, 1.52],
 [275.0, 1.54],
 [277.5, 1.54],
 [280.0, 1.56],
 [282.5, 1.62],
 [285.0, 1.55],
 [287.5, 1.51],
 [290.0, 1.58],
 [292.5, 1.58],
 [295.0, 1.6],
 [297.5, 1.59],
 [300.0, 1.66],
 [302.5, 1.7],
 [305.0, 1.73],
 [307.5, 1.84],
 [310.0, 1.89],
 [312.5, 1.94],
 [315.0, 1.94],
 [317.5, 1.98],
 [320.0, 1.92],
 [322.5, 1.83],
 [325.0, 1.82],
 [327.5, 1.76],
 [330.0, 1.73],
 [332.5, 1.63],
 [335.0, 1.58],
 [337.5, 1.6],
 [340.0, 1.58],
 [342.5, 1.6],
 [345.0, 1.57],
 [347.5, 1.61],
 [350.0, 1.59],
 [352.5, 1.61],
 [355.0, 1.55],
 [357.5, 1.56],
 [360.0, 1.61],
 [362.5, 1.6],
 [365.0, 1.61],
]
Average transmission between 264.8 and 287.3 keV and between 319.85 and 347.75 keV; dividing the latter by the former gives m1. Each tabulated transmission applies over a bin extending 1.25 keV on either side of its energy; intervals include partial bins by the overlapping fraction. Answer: 1.09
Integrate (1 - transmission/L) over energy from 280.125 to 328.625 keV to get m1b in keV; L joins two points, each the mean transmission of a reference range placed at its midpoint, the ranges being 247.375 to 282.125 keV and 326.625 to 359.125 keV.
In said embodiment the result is -5.0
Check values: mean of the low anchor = 1.53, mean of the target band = 1.73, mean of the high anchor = 1.61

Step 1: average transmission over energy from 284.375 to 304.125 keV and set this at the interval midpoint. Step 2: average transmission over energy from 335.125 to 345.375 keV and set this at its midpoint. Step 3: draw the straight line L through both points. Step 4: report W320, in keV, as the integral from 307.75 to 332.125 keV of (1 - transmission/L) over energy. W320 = -4.0 keV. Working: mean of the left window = 1.6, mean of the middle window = 1.86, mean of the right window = 1.59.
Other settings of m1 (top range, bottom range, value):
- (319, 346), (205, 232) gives 1.07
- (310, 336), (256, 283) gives 1.18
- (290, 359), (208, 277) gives 1.10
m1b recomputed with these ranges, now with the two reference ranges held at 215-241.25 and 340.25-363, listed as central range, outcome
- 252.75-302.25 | 0.56 keV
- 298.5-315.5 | -2.42 keV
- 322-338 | -1.23 keV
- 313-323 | -2.17 keV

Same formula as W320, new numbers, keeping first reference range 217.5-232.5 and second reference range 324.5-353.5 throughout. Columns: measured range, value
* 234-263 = 1.1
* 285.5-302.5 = 0.1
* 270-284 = 0.4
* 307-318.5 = -2.2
